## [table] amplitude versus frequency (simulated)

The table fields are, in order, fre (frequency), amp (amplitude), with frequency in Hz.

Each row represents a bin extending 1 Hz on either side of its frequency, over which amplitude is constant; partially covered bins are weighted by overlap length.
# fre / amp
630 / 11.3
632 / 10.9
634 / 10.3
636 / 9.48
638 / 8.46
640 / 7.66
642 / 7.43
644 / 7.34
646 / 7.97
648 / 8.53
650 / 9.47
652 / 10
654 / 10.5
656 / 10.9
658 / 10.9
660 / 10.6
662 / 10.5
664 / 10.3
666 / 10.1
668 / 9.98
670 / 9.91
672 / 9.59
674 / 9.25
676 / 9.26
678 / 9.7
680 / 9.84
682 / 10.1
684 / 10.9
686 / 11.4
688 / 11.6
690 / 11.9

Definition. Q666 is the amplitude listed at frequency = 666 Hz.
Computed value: 10.1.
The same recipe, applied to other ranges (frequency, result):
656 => 10.9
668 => 9.98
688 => 11.6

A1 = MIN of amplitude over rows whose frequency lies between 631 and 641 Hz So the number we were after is 7.66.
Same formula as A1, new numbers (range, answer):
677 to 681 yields 9.7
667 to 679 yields 9.25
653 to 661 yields 10.5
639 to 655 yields 7.34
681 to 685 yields 10.1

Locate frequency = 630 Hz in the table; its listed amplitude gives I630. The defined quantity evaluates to 11.3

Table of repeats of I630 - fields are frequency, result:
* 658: 10.9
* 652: 10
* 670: 9.91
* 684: 10.9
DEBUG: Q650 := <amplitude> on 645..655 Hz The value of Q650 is 9.29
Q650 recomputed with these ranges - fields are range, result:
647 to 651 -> 9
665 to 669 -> 10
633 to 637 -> 9.89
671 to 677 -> 9.37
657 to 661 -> 10.8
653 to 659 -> 10.8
